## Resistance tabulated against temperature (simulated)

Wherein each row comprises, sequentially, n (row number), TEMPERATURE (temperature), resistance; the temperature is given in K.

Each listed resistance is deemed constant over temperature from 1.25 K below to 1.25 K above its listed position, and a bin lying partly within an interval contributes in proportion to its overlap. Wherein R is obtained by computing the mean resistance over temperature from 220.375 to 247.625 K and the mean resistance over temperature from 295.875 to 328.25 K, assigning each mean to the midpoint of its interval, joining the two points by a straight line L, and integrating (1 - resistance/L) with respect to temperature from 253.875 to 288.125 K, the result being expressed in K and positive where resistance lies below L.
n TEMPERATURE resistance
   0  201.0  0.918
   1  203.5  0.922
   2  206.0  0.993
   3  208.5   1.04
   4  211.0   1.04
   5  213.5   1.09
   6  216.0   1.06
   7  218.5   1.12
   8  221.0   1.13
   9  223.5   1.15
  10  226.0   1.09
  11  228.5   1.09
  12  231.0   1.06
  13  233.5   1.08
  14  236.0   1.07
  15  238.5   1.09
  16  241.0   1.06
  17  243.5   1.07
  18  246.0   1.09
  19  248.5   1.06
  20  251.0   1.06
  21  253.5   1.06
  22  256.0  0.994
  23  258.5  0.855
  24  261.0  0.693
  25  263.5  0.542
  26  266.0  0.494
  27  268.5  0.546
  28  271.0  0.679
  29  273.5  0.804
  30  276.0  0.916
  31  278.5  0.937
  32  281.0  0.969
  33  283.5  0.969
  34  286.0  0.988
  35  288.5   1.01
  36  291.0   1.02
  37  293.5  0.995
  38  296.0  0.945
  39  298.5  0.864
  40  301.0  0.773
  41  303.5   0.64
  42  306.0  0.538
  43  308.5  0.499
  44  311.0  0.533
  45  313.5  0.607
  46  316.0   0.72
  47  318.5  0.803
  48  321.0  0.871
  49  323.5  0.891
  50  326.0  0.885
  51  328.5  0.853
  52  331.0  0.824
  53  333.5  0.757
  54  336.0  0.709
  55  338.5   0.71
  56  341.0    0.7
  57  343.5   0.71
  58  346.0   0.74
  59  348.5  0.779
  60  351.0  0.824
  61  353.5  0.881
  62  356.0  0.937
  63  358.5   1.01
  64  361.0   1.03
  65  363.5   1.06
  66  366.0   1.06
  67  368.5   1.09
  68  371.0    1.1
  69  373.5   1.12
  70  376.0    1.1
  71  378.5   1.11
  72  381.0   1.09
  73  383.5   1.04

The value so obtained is 3.8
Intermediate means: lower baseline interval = 1.09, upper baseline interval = 0.732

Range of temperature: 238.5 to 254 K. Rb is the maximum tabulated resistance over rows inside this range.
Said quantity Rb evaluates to 1.09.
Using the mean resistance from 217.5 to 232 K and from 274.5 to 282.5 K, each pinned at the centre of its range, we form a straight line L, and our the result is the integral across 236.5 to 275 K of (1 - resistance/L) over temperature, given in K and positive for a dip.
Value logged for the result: 5.23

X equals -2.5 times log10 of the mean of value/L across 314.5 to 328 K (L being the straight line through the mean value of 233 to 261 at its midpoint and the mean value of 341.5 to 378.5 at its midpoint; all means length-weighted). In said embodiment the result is 0.18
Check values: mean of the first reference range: 1.03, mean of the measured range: 0.831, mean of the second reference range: 0.96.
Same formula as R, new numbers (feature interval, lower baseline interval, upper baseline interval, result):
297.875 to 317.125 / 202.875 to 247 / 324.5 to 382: 6.6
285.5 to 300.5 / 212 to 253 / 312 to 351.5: -1.1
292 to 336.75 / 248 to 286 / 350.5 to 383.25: 8.1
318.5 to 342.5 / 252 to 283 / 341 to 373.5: 2.5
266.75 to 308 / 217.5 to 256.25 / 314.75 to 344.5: 3.6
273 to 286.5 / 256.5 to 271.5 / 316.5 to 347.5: -5.0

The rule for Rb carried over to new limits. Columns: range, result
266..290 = 1.01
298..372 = 1.1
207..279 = 1.15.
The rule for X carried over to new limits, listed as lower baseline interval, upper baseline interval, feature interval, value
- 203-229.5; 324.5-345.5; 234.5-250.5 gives -0.073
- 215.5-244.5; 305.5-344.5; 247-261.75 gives 0.038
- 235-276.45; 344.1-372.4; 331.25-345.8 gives 0.278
